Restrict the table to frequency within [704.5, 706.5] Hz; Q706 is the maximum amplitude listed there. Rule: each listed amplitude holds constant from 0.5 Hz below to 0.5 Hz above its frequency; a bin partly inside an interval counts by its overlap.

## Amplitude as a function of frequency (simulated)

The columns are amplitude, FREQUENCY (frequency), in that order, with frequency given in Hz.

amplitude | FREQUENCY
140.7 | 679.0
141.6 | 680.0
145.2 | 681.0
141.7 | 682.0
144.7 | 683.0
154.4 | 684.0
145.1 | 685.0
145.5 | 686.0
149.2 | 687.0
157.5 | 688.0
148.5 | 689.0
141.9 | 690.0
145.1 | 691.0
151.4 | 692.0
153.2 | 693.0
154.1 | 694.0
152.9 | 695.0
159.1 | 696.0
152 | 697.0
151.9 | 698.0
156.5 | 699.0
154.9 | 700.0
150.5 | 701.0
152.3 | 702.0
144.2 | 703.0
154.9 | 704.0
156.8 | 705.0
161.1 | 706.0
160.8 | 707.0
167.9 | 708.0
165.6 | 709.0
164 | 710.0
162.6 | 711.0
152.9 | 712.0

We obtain 161.1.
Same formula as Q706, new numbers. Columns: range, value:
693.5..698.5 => 159.1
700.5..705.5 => 156.8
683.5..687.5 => 154.4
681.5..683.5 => 144.7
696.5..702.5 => 156.5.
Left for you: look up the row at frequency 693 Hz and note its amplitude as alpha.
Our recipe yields 153.2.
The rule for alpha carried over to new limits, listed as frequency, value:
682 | 141.7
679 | 140.7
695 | 152.9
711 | 162.6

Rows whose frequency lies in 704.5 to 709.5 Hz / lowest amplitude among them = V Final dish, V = 156.8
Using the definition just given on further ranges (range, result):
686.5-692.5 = 141.9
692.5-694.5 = 153.2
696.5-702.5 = 150.5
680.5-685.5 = 141.7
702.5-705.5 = 144.2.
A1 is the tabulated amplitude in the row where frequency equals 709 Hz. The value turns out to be 165.6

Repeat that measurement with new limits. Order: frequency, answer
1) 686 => 145.5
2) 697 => 152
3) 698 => 151.9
